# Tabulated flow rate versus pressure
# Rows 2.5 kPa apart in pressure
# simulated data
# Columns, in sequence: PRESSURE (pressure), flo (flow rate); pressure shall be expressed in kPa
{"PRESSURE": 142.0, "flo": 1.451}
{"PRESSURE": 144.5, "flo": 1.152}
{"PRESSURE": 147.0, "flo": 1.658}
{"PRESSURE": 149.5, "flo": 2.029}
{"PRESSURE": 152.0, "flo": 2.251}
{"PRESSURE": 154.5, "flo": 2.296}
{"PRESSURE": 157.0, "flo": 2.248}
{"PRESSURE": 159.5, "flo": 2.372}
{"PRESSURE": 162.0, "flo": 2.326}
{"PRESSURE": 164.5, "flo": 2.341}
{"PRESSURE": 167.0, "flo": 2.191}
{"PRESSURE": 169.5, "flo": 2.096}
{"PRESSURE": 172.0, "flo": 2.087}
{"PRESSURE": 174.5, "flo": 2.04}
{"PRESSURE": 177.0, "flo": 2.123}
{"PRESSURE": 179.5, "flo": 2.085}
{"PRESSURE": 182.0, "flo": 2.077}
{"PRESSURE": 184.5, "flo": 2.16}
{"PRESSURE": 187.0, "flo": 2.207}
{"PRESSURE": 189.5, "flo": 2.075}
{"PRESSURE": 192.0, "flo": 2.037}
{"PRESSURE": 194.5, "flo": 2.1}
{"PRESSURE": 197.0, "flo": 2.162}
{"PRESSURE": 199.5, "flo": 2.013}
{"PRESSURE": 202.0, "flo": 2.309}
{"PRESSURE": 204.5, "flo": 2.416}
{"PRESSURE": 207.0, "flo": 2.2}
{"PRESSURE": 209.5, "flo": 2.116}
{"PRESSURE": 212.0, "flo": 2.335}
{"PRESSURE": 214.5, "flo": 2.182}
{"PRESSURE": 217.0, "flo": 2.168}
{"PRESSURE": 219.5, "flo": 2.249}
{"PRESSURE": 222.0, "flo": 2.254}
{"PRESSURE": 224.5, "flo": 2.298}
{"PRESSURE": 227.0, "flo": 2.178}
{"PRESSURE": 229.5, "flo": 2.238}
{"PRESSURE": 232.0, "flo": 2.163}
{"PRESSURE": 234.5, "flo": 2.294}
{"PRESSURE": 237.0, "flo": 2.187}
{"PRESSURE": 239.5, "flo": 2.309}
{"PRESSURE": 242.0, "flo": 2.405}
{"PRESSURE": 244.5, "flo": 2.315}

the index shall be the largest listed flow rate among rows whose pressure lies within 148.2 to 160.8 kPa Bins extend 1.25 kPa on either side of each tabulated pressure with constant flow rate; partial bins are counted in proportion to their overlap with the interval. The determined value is 2.372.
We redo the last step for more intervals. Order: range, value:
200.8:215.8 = 2.416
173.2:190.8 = 2.207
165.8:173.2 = 2.191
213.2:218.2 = 2.182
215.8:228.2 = 2.298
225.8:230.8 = 2.238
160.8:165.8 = 2.341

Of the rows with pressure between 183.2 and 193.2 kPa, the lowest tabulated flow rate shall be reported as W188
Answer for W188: 2.037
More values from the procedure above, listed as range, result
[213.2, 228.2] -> 2.168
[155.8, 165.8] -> 2.248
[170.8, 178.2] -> 2.04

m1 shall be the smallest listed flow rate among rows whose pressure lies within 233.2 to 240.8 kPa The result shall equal 2.187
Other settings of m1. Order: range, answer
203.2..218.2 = 2.116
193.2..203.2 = 2.013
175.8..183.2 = 2.077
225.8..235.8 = 2.163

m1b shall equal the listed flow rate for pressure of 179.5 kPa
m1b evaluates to 2.085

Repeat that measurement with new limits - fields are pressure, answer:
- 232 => 2.163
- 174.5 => 2.04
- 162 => 2.326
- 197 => 2.162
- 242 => 2.405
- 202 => 2.309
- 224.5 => 2.298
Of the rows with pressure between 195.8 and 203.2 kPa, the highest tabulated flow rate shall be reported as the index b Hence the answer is 2.309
